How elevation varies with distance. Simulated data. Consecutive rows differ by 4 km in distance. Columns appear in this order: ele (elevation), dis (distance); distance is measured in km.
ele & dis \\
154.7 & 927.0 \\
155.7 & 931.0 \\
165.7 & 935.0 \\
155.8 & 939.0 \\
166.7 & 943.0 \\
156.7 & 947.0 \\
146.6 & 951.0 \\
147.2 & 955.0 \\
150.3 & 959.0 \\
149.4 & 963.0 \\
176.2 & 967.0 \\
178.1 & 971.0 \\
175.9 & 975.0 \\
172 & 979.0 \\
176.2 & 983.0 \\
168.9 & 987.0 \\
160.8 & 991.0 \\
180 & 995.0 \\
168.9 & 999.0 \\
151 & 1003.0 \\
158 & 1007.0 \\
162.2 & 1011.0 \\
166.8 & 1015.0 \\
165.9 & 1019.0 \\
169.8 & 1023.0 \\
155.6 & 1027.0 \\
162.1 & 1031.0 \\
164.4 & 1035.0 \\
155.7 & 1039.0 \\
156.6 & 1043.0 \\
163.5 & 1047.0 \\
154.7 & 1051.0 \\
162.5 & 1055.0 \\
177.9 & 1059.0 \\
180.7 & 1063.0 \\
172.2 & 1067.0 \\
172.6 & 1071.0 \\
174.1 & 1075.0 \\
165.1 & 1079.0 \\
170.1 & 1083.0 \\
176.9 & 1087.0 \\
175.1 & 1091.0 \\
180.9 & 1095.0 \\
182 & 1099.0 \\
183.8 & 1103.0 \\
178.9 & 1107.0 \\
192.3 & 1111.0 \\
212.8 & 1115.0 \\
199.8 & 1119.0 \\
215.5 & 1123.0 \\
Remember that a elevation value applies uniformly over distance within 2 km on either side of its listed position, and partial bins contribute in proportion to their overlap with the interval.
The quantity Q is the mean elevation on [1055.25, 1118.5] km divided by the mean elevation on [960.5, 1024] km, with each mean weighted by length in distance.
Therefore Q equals 1.07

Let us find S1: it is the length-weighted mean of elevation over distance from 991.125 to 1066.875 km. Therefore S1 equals 164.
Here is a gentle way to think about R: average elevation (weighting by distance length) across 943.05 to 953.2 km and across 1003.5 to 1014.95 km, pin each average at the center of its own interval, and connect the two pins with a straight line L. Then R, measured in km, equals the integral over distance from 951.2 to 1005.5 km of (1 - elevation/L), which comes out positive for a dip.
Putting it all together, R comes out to -2.7 km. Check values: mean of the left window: 154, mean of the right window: 160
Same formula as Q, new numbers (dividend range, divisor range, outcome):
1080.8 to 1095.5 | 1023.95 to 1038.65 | 1.09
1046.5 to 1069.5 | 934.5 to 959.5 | 1.09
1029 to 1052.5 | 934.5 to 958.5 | 1.03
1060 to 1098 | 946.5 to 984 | 1.07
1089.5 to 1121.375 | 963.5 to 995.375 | 1.10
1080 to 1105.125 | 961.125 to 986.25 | 1.04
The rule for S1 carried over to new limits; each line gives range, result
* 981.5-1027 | 166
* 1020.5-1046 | 161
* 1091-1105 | 181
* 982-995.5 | 170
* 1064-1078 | 173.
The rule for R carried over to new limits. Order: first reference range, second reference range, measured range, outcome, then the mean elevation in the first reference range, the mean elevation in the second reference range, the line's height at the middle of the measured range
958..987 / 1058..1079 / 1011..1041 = 1.6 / 169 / 174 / 172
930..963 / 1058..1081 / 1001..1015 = 0.5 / 155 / 174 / 164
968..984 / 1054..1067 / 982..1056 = 5.0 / 176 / 174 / 175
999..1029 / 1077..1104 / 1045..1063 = 0.3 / 162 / 176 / 169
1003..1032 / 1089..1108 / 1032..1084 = 1.3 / 162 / 180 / 171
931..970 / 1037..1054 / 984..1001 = -1.3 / 158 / 158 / 158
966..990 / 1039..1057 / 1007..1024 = 0.1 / 174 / 159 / 166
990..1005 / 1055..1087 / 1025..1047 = 1.3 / 165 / 173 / 169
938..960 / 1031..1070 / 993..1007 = -0.5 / 154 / 165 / 160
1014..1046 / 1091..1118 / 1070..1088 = 0.8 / 162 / 188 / 179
